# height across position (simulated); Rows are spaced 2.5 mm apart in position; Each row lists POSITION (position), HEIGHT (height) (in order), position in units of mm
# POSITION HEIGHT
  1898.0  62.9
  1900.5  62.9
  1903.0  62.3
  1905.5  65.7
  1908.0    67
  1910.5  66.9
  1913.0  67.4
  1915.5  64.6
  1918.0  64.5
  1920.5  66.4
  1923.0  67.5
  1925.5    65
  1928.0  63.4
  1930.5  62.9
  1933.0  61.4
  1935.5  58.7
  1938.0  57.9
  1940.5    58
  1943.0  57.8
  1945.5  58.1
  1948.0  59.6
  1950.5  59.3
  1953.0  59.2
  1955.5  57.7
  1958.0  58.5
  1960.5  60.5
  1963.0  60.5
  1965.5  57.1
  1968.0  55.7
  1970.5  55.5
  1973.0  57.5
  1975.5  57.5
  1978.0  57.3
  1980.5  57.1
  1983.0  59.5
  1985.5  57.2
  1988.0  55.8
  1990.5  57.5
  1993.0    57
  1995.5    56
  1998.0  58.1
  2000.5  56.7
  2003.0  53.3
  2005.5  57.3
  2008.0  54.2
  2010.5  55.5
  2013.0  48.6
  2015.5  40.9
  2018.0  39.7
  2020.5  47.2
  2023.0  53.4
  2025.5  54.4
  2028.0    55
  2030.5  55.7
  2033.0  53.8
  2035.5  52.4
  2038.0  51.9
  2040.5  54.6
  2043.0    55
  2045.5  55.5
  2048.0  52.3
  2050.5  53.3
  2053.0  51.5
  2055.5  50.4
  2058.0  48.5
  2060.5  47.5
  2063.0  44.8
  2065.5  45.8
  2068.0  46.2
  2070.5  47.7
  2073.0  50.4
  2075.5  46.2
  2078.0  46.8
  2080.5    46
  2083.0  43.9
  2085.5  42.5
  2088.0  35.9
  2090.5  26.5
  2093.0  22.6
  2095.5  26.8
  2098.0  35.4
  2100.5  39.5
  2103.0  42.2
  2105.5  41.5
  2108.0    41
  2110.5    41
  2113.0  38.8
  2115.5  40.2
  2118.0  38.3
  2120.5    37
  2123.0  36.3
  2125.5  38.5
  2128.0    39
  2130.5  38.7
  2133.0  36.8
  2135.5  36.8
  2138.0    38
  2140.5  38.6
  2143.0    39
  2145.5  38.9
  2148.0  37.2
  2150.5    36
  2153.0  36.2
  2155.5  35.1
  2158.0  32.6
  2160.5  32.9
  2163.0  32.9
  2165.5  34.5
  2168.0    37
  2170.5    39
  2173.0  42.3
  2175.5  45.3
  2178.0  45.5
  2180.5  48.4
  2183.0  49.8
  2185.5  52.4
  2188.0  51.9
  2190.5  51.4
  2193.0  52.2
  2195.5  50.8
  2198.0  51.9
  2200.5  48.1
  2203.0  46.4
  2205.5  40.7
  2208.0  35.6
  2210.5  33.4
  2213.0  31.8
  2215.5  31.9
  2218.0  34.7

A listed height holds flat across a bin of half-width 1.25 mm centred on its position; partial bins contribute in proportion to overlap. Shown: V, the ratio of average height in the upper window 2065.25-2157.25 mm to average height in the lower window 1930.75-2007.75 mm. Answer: 0.67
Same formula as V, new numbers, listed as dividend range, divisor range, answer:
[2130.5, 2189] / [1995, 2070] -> 0.77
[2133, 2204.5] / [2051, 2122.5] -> 1.01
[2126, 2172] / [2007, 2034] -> 0.72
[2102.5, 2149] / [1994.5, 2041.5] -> 0.74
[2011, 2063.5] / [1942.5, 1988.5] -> 0.88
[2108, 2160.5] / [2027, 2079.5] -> 0.74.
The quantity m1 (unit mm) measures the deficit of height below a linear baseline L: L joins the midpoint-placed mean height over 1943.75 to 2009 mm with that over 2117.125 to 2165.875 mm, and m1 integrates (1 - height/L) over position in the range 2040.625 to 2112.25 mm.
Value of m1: 1.8 mm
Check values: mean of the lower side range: 57.5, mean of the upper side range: 36.7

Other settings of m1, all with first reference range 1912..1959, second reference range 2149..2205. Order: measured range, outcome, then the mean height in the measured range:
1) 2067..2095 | 5.36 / 40.9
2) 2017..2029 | 1.05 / 50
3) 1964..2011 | 0.70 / 56.7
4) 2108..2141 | 6.15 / 38.4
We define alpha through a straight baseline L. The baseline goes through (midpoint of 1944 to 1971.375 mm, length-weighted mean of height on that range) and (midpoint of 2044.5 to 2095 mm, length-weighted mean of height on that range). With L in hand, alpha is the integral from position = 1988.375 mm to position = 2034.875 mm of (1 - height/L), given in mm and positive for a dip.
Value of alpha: -1.1 mm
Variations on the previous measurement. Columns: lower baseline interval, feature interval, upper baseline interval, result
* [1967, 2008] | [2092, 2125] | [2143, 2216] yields 6.98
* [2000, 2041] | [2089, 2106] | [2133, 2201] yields 4.88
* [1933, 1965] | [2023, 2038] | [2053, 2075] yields -0.86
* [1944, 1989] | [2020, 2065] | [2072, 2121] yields -4.89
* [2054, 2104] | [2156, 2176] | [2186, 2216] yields 3.19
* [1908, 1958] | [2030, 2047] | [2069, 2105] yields -2.72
